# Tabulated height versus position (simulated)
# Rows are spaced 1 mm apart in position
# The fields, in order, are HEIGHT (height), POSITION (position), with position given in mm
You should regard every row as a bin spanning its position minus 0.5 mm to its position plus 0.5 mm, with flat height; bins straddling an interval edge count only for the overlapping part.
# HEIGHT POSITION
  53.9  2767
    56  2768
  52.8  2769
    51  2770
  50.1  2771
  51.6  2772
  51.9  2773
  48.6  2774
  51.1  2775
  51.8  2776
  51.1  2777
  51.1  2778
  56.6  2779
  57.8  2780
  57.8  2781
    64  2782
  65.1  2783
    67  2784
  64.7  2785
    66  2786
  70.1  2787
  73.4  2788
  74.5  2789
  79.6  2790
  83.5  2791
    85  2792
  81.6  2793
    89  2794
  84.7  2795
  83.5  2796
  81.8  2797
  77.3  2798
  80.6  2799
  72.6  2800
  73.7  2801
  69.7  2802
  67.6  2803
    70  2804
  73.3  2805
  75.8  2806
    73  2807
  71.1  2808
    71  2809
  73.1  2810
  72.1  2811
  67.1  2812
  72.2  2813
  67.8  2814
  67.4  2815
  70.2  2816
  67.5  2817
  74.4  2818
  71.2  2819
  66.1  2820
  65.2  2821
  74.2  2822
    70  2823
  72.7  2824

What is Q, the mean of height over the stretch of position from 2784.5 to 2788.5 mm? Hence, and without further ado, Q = 68.5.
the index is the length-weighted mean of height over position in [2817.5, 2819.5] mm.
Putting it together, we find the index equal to 72.8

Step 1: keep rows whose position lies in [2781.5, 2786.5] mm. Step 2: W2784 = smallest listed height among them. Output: 64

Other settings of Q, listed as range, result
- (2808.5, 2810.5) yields 72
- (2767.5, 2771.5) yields 52.5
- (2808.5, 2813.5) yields 71.1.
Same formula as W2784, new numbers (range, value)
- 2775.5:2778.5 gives 51.1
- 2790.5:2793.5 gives 81.6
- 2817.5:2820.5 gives 66.1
